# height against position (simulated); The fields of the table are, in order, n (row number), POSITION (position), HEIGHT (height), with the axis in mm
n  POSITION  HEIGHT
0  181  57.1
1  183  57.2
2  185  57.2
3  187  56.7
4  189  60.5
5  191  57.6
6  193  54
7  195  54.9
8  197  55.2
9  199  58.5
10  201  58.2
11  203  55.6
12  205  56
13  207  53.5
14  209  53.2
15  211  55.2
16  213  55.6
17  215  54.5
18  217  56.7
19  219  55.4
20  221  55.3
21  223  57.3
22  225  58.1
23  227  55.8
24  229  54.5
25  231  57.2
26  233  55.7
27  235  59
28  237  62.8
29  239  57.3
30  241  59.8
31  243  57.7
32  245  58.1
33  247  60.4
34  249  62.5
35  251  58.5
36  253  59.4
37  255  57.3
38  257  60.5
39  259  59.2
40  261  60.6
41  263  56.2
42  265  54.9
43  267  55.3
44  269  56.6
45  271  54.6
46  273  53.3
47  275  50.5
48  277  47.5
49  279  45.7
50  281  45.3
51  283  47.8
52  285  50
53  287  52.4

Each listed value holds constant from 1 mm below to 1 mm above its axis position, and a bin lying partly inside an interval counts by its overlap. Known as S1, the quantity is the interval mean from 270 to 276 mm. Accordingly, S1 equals 52.8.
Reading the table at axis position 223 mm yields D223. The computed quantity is 57.3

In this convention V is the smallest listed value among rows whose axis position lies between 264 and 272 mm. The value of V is 54.6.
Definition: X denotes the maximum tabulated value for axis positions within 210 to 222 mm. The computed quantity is 56.7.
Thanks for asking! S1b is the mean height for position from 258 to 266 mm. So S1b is 57.7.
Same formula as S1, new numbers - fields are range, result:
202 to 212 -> 54.7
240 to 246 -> 58.5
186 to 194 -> 57.2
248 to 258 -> 59.6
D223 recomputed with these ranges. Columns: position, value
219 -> 55.4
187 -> 56.7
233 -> 55.7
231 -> 57.2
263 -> 56.2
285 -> 50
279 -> 45.7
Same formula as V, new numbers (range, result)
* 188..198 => 54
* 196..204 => 55.2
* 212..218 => 54.5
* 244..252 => 58.1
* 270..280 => 45.7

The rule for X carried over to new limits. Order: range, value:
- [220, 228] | 58.1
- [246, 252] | 62.5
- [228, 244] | 62.8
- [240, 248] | 60.4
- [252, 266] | 60.6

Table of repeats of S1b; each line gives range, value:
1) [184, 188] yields 57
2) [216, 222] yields 55.8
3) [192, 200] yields 55.7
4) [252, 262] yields 59.4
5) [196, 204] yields 56.9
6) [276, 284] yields 46.6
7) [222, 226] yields 57.7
